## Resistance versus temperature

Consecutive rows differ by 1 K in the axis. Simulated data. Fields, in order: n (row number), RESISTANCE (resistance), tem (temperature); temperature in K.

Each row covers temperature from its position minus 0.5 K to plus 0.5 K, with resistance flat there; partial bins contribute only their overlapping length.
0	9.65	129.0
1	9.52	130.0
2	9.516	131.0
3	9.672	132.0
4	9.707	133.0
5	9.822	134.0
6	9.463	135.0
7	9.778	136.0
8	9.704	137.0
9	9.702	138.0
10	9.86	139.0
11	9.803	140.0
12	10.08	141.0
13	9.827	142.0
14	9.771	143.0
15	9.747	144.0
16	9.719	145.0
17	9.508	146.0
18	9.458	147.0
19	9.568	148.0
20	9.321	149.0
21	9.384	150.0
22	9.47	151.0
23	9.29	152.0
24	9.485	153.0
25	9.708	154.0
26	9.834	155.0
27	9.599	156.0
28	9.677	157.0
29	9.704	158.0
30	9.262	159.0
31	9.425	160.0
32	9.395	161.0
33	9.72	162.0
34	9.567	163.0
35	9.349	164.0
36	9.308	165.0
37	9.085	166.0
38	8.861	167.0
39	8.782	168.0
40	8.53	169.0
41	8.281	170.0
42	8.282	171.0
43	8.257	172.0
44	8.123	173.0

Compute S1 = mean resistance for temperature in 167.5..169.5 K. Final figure 8.66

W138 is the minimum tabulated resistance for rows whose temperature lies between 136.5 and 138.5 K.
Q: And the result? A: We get 9.702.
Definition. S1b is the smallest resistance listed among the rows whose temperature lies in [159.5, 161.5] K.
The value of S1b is 9.395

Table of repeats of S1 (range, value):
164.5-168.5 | 9.01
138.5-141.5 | 9.91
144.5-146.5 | 9.61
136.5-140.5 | 9.77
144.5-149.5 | 9.51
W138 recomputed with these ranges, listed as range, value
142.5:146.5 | 9.508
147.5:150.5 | 9.321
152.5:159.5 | 9.262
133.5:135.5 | 9.463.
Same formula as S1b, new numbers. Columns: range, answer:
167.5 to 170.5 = 8.281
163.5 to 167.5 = 8.861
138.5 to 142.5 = 9.803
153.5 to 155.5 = 9.708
